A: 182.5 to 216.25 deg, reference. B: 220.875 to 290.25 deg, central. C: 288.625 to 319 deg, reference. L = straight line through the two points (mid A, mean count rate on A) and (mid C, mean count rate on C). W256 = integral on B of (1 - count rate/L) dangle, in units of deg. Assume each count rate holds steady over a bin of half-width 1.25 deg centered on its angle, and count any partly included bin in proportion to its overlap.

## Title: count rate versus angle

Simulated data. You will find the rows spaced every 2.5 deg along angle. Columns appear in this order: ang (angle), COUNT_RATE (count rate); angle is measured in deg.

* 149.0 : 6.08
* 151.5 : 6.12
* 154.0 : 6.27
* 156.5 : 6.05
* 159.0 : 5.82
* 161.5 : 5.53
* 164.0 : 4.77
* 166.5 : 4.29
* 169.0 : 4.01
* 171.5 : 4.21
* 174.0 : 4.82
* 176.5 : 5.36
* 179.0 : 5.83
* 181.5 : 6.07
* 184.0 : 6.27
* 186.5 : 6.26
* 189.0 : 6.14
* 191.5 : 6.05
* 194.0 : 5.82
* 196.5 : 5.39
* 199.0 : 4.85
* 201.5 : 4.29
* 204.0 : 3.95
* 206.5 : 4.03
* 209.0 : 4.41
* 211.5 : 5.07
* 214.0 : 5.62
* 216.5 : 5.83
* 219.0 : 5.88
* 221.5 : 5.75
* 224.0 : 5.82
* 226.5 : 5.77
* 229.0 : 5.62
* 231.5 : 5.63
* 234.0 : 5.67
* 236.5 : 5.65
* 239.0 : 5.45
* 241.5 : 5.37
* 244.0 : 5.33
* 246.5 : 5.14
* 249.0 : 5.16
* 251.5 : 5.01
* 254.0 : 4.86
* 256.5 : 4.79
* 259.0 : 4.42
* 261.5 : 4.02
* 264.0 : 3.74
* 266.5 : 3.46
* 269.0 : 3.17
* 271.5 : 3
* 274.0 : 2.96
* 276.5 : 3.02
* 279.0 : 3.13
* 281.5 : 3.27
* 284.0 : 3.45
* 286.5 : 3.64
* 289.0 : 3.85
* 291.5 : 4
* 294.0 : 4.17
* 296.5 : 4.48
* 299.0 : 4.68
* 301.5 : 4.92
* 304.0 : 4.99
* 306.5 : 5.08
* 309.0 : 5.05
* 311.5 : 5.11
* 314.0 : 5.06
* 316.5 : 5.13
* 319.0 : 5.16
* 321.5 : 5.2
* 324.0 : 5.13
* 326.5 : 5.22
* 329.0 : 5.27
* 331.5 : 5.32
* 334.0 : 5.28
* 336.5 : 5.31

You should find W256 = 7.1 deg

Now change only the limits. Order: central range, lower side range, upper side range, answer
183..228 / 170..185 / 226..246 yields 0.52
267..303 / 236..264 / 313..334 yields 9.72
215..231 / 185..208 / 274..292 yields -3.83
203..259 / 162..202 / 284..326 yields -2.13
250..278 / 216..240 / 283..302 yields 5.72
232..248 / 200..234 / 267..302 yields -2.55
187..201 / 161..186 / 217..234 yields -0.62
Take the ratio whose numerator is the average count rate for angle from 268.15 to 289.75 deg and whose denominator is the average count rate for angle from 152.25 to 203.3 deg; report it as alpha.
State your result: 0.61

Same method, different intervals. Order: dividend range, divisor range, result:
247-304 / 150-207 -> 0.75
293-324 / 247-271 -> 1.15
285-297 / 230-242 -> 0.72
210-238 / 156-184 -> 1.09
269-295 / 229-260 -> 0.66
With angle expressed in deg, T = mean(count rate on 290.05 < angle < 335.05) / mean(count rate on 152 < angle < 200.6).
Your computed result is 0.9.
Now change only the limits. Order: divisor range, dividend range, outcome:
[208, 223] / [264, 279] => 0.58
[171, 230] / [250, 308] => 0.74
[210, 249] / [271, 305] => 0.69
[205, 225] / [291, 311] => 0.89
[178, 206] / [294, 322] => 0.90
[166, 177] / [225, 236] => 1.26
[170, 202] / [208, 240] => 1.01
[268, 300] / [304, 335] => 1.43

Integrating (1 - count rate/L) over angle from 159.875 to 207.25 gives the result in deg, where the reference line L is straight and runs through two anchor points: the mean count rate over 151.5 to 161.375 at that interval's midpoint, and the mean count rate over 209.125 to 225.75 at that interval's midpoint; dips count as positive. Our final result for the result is 5.2 deg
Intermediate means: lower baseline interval 6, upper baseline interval 5.58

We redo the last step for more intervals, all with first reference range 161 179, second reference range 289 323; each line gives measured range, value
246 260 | -0.3 deg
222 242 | -3.6 deg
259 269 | 2.2 deg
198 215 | 0.7 deg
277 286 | 2.8 deg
